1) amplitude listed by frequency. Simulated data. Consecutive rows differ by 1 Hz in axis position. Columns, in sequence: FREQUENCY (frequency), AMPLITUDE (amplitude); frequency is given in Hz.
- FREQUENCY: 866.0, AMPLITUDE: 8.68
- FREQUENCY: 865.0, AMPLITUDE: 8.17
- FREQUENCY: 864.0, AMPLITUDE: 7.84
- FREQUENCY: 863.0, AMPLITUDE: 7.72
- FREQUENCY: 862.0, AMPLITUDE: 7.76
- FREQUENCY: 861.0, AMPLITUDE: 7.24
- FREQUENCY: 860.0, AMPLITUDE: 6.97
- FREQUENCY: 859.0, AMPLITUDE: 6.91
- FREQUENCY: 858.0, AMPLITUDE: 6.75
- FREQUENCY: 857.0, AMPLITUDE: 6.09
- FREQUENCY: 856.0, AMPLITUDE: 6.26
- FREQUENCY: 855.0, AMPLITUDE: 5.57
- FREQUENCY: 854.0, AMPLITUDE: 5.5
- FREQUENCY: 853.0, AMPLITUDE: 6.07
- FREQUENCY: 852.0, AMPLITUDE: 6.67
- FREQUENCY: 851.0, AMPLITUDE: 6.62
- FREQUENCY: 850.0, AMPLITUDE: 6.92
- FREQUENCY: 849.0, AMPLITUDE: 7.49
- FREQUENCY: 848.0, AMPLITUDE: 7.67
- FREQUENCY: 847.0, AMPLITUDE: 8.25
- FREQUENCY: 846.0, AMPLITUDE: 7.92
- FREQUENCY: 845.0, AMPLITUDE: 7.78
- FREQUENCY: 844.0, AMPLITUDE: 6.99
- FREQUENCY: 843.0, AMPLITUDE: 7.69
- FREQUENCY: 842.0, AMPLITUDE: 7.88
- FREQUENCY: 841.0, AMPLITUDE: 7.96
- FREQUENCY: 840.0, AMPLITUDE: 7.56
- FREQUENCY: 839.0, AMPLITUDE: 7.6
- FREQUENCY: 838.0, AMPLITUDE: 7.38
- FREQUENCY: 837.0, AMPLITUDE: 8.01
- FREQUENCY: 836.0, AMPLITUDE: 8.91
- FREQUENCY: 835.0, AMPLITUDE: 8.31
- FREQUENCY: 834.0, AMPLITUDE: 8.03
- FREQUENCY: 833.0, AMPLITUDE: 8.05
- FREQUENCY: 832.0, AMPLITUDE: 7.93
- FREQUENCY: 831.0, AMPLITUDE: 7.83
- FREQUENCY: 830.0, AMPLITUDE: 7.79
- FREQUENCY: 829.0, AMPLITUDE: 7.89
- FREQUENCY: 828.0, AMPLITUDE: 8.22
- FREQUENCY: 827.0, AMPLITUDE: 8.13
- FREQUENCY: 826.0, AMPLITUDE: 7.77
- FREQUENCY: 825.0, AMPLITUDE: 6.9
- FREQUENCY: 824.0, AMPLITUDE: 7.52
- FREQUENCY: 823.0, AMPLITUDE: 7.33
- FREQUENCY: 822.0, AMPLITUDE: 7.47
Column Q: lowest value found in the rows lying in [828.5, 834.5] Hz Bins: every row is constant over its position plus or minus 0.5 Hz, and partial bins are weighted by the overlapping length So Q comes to 7.79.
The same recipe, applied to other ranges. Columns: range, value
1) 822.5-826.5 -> 6.9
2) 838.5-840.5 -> 7.56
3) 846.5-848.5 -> 7.67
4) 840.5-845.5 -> 6.99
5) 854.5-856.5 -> 5.57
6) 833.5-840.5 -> 7.38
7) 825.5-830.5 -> 7.77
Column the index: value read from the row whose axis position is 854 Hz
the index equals 5.5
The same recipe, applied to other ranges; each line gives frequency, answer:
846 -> 7.92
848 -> 7.67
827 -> 8.13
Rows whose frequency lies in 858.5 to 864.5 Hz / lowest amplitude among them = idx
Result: 6.91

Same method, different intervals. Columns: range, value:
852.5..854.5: 5.5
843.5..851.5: 6.62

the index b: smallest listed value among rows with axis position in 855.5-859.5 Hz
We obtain 6.09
